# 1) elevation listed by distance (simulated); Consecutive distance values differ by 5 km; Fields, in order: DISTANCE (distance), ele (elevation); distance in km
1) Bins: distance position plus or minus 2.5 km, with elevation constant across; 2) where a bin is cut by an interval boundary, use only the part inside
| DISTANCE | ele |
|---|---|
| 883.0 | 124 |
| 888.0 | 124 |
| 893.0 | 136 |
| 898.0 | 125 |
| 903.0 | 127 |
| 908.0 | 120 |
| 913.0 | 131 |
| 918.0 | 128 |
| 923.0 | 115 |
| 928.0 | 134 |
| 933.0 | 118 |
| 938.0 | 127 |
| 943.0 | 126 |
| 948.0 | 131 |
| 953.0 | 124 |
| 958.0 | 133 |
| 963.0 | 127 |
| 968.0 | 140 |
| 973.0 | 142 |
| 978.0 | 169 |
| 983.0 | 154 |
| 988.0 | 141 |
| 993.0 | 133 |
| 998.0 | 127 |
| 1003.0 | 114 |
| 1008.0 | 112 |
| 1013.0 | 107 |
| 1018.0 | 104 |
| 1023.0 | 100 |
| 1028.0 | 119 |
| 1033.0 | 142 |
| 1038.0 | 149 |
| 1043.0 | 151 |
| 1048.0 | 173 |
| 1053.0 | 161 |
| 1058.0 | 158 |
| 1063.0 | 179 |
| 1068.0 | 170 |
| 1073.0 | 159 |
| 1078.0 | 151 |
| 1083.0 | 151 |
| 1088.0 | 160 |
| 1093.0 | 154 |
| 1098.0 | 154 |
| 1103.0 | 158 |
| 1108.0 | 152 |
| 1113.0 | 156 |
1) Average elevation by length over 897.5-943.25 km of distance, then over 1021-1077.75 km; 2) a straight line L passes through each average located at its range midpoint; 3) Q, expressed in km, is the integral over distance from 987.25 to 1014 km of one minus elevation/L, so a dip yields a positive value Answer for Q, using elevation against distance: 3.7 km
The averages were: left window 125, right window 151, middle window 122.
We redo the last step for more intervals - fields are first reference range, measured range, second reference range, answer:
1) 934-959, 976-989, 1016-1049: -2.6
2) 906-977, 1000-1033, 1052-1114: 7.5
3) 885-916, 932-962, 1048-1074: 2.5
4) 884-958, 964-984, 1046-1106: -1.6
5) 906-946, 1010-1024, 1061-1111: 3.9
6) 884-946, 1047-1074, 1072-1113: -3.1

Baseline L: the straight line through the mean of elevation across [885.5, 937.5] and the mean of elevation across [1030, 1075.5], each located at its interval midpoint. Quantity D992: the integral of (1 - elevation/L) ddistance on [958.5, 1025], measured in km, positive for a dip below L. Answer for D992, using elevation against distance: 7.20 km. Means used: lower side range 126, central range 129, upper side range 160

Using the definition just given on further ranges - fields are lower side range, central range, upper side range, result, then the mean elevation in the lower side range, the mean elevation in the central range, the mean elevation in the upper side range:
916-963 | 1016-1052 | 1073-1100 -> 2.3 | 126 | 136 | 154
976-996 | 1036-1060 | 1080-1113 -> -1.1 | 148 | 159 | 155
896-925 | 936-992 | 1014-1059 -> -3.1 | 124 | 138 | 138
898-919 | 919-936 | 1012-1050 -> 0.5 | 126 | 123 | 131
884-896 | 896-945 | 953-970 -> 1.9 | 129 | 125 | 132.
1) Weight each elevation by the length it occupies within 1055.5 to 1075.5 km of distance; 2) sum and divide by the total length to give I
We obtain 166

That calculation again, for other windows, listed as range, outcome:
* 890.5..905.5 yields 129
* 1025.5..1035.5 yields 130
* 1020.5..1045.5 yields 132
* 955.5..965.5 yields 130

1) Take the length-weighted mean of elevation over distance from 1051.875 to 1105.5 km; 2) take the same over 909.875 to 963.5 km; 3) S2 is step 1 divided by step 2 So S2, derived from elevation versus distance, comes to 1.3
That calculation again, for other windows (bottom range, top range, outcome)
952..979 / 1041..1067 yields 1.19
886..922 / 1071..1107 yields 1.22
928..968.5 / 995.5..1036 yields 0.91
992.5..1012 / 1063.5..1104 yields 1.33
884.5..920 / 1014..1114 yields 1.17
